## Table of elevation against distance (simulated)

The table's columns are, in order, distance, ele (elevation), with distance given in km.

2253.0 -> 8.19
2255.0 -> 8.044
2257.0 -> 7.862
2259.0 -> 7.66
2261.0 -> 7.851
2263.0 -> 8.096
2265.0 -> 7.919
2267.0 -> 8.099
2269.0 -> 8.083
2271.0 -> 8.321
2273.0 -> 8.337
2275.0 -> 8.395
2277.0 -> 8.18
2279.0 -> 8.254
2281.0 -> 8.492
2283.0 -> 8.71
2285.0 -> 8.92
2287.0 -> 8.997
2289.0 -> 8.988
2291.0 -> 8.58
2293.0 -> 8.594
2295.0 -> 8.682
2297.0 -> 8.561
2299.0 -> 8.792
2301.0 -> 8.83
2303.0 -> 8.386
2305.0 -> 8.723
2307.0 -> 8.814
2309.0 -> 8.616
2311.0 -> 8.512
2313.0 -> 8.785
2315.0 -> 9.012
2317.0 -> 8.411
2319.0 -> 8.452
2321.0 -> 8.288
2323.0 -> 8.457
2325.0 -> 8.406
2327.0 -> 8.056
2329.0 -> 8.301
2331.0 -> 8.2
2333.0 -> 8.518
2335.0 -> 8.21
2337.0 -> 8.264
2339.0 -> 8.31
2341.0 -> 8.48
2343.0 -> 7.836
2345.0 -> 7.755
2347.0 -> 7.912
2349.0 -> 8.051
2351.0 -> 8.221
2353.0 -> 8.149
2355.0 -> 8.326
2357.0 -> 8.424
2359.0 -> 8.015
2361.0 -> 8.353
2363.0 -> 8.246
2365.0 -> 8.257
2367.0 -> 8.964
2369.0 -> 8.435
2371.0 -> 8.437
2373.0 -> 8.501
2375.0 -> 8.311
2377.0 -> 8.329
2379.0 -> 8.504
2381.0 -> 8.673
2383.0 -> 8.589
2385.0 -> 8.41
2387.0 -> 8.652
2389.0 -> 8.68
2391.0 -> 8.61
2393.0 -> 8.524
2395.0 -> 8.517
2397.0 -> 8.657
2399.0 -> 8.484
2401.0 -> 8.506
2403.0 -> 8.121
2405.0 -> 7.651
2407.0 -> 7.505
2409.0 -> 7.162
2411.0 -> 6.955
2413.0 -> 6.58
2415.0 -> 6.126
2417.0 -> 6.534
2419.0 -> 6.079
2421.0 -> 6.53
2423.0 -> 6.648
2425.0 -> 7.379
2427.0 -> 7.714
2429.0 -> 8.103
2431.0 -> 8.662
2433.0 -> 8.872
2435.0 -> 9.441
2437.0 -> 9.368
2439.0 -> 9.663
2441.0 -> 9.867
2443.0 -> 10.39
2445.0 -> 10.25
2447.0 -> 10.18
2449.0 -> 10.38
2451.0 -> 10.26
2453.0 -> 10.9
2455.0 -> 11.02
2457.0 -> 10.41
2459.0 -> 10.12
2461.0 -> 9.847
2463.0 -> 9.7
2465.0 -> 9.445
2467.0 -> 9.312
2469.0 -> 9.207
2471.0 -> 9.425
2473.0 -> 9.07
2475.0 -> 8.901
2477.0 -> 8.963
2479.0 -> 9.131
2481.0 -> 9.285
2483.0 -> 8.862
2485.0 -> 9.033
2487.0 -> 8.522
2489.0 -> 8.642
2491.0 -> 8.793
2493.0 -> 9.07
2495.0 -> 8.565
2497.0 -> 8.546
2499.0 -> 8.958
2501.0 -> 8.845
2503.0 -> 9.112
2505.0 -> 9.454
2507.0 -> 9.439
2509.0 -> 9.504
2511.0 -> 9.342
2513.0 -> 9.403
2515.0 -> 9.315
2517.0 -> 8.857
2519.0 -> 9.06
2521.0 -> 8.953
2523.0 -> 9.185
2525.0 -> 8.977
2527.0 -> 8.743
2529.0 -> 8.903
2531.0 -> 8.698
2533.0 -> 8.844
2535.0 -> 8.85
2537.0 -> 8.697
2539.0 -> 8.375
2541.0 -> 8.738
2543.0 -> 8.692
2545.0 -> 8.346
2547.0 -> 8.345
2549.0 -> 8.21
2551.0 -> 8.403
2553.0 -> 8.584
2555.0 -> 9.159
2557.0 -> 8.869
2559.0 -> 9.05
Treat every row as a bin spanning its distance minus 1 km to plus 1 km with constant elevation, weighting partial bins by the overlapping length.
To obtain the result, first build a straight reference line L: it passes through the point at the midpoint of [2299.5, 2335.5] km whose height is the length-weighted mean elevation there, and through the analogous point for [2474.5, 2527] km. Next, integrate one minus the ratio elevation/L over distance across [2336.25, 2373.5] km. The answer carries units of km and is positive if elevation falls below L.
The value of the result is 1.5 km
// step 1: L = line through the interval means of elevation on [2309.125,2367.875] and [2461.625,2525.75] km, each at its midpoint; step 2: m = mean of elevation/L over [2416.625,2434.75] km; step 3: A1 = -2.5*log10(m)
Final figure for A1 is 0.17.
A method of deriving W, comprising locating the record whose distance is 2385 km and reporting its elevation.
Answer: 8.41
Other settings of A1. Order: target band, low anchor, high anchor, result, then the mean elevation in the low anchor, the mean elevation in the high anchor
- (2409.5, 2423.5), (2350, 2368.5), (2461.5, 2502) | 0.31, 8.33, 9.02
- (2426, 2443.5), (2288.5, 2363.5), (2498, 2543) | -0.04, 8.41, 9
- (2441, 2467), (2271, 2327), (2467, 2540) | -0.15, 8.58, 8.99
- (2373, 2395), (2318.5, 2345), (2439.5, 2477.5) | 0.05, 8.27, 9.89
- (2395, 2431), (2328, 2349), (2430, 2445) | 0.23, 8.17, 9.52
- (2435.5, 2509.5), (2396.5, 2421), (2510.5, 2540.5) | -0.16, 7.3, 8.94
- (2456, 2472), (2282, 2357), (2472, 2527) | -0.09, 8.46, 9.02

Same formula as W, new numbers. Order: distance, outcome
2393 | 8.524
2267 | 8.099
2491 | 8.793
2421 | 6.53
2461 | 9.847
